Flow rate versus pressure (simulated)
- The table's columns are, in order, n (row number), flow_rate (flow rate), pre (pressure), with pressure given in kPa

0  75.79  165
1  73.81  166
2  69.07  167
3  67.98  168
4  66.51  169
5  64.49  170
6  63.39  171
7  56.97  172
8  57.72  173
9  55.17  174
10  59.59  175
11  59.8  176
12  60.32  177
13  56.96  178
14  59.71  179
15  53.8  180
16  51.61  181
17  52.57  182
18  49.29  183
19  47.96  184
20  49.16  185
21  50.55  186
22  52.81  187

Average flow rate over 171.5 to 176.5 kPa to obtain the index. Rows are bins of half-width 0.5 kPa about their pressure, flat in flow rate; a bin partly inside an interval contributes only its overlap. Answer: 57.9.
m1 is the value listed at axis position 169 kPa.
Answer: 66.51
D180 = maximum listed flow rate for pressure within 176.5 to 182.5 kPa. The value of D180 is 60.32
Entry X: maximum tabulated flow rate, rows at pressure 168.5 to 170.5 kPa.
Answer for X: 66.51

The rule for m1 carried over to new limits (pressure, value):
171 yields 63.39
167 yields 69.07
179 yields 59.71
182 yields 52.57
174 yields 55.17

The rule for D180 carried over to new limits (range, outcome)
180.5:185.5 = 52.57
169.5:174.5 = 64.49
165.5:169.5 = 73.81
